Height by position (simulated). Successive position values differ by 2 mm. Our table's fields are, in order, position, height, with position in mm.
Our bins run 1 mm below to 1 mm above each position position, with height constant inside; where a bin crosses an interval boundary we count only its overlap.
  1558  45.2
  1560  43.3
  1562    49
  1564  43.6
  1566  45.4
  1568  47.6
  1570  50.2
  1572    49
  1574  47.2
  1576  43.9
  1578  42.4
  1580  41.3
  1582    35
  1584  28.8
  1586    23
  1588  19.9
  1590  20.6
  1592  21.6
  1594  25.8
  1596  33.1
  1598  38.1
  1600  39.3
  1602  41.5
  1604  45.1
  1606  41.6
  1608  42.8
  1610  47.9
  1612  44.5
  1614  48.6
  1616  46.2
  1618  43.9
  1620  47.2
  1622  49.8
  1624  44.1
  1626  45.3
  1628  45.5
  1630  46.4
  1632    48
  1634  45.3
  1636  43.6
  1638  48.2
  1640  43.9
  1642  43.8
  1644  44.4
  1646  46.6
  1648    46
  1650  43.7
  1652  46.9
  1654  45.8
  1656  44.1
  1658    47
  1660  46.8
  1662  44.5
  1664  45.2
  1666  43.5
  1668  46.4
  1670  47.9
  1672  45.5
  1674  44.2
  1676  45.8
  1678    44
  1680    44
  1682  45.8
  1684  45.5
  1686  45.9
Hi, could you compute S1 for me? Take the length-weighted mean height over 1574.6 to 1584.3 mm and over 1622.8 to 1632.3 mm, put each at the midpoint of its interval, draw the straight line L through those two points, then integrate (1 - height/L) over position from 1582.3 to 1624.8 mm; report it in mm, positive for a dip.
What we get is 5.1 mm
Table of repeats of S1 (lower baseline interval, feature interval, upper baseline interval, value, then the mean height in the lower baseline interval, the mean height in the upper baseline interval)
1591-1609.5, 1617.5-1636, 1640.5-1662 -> -2.2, 36.9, 45.4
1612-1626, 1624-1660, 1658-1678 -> 0.3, 46.4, 45.5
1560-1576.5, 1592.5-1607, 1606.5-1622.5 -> 2.9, 46.9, 46.1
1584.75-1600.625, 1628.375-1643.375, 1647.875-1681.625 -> -2.9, 27.4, 45.4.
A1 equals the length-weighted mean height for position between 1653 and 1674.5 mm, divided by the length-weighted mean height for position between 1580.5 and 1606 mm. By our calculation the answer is 1.4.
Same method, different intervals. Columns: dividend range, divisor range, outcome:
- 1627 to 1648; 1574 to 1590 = 1.36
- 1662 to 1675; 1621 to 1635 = 0.98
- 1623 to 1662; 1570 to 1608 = 1.27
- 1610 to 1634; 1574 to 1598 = 1.47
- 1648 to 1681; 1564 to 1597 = 1.25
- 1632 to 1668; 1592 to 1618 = 1.12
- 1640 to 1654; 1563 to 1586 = 1.07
